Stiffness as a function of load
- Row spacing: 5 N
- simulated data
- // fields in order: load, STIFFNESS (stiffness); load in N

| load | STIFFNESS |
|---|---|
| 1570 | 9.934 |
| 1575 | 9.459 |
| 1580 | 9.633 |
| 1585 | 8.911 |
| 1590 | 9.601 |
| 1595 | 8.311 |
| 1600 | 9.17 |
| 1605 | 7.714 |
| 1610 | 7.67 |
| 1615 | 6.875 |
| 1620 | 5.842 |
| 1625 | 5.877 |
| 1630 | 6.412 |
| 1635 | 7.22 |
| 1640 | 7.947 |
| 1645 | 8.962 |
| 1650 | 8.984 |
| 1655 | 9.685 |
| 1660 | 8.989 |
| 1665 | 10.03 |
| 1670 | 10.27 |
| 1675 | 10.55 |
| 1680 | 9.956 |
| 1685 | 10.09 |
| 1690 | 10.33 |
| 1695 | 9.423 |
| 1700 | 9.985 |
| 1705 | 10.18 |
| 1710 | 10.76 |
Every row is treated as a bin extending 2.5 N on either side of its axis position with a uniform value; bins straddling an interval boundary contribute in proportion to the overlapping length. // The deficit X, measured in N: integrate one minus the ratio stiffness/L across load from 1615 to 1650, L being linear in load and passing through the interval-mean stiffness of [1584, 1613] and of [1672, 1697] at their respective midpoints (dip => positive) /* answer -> 7.6 N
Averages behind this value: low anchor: 8.52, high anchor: 10.1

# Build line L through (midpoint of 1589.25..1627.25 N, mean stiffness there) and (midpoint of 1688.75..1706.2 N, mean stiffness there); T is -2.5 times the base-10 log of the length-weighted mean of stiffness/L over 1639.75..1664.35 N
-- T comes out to -0.04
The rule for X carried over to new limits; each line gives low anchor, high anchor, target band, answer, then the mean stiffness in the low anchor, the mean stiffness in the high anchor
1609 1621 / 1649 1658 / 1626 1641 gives 2.0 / 6.81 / 9.37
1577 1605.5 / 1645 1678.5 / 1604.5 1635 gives 8.4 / 8.98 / 9.7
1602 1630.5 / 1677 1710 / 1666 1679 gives -1.6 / 6.8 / 10.1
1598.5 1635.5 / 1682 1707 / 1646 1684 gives -3.8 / 7.03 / 10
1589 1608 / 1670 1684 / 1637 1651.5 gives 1.5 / 8.6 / 10.2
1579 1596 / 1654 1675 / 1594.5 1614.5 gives 2.6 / 9.14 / 9.84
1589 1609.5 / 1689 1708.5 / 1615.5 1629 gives 4.3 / 8.53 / 9.99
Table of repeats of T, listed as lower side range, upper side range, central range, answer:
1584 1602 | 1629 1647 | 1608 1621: 0.22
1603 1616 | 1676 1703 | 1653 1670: -0.06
